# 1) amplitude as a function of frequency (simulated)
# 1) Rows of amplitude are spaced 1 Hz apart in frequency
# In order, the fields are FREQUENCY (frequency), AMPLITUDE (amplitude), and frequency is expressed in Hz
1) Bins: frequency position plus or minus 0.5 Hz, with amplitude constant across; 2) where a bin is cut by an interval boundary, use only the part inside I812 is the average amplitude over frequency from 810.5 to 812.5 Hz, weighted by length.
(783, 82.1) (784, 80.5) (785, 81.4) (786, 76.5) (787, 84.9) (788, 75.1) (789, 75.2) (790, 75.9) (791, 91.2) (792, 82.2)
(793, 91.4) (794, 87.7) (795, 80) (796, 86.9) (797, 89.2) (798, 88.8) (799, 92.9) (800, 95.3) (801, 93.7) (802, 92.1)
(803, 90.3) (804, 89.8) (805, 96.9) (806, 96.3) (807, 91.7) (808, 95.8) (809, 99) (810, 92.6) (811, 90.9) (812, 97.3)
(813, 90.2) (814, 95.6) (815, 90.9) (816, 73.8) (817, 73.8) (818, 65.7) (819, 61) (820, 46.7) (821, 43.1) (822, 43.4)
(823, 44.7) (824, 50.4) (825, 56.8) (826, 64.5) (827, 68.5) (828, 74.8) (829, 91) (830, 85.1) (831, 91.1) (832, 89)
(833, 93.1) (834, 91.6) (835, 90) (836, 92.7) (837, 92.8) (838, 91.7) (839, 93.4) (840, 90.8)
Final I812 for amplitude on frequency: 94.1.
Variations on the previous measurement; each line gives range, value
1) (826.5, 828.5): 71.7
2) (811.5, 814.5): 94.4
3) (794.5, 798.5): 86.2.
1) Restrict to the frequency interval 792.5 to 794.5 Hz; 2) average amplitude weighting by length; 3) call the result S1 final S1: 89.6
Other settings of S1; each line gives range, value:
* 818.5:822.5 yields 48.5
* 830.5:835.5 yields 91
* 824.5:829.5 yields 71.1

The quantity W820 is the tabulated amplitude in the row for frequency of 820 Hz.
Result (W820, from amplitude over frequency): 46.7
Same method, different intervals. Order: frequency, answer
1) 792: 82.2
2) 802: 92.1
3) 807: 91.7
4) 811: 90.9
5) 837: 92.8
